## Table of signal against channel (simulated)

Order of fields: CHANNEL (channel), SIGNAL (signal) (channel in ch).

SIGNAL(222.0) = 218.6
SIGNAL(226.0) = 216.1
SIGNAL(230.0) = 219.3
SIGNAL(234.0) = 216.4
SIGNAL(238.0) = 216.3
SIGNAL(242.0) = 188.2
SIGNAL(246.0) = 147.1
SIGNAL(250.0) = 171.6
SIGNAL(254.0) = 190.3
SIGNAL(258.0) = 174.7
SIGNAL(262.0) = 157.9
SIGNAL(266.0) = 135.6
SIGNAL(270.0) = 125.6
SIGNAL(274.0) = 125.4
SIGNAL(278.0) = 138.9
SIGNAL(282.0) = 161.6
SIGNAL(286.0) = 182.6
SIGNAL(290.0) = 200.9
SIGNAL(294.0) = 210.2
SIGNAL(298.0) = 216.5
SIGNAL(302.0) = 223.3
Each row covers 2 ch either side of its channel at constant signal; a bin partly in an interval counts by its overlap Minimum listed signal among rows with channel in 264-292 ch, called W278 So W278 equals 125.4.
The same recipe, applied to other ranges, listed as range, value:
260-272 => 125.6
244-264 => 147.1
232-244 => 188.2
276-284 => 138.9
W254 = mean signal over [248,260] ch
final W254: 179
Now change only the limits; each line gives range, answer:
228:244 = 210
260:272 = 140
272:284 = 142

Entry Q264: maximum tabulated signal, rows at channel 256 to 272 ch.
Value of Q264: 174.7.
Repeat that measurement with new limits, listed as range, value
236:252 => 216.3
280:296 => 210.2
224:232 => 219.3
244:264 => 190.3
